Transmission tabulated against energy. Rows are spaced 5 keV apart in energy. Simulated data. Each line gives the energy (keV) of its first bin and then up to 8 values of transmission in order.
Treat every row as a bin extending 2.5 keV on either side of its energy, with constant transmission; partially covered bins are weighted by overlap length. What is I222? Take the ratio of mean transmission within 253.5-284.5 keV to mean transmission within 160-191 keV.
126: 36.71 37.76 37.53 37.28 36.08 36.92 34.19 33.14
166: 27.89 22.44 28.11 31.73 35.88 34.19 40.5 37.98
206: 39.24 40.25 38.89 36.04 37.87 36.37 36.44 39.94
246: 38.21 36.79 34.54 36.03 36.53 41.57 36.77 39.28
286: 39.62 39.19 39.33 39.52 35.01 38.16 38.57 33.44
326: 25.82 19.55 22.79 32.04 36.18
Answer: 1.2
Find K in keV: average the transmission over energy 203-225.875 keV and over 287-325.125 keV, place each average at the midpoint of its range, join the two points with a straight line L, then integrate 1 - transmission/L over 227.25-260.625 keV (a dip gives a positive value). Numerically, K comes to 0.9 keV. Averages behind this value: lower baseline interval 38.5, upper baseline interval 37.2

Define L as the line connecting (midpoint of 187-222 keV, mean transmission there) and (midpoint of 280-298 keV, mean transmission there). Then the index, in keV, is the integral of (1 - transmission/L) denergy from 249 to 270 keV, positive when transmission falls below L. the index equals 1.4 keV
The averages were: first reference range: 38.1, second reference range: 39.4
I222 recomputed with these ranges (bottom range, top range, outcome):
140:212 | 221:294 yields 1.10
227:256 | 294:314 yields 1.02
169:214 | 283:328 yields 1.06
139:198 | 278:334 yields 1.06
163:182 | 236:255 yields 1.38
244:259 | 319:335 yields 0.71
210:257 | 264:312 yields 1.03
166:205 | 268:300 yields 1.19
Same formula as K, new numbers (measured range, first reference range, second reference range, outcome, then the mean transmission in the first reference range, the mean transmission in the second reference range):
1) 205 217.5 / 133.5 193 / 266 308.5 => -1.6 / 32.9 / 38.7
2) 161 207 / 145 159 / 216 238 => 4.2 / 35.6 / 36.9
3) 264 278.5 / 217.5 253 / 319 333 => -2.4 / 37.4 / 26.3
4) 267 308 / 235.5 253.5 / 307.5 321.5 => -1.4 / 38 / 37.1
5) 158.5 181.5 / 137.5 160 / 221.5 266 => 5.0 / 36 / 37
